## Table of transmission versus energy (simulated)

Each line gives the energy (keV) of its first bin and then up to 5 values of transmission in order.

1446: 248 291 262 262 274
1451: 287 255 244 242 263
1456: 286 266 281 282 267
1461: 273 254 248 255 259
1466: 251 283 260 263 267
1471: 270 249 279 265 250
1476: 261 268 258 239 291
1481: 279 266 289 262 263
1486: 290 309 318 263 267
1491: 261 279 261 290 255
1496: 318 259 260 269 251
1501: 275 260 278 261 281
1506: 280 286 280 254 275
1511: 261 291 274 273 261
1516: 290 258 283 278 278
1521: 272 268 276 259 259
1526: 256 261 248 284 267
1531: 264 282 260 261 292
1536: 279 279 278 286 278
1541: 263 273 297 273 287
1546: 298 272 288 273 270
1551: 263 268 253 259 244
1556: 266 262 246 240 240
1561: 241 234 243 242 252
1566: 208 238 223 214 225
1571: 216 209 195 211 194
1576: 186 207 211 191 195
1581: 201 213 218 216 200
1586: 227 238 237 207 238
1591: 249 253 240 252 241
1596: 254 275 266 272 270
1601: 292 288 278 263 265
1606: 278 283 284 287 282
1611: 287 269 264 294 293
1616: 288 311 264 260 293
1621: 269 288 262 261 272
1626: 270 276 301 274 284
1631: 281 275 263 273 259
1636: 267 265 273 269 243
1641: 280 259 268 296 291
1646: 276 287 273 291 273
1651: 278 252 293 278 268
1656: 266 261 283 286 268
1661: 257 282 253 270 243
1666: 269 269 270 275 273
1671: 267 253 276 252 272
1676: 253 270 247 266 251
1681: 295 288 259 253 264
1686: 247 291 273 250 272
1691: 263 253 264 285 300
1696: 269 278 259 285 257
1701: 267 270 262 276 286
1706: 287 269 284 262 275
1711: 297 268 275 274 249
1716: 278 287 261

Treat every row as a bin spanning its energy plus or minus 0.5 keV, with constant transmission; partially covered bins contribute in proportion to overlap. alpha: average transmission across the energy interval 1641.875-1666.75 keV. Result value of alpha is 273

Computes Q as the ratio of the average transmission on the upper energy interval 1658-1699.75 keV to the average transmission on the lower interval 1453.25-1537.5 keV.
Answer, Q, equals 0.99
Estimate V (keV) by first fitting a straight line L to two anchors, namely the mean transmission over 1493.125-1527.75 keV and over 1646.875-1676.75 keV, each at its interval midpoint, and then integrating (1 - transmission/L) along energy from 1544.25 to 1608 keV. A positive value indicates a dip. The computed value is 6.5 keV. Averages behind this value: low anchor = 271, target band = 243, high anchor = 269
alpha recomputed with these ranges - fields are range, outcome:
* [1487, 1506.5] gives 274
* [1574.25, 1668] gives 262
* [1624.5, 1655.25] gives 275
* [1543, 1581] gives 239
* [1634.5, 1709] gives 270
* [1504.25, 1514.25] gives 275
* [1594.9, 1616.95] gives 277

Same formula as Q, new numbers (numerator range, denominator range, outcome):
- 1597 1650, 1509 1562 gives 1.03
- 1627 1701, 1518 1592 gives 1.09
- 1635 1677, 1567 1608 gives 1.15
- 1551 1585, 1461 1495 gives 0.84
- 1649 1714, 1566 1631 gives 1.08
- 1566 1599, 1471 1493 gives 0.82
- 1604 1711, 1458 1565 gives 1.01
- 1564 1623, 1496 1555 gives 0.91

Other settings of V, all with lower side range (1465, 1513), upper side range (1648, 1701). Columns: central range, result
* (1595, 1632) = -1.1 keV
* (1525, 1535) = 0.2 keV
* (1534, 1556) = -0.3 keV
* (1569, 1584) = 3.6 keV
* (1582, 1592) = 1.6 keV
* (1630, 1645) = -0.1 keV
